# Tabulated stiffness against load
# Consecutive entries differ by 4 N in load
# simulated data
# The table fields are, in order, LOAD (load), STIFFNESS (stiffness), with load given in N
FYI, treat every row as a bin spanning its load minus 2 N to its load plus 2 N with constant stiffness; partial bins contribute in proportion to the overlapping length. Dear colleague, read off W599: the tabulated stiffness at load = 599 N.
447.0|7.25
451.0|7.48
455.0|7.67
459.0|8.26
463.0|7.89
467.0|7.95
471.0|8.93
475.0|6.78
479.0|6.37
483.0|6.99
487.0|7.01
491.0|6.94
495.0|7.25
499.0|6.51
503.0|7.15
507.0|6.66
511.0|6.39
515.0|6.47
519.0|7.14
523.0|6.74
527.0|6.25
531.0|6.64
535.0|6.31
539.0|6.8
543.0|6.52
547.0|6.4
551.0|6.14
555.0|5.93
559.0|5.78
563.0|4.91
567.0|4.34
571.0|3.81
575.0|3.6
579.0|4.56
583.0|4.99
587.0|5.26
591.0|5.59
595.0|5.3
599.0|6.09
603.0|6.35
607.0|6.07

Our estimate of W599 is 6.09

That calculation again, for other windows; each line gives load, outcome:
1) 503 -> 7.15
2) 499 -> 6.51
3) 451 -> 7.48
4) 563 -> 4.91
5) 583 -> 4.99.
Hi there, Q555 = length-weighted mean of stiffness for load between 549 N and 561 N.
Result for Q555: 5.95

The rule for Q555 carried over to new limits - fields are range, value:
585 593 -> 5.42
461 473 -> 8.26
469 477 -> 7.86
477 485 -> 6.68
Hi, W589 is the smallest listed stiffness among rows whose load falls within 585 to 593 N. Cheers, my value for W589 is 5.26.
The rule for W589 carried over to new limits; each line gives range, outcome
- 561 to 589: 3.6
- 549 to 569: 4.34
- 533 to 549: 6.31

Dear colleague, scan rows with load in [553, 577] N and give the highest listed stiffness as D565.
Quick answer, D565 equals 5.93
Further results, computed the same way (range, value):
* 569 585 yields 4.99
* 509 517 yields 6.47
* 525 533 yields 6.64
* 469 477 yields 8.93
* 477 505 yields 7.25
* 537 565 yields 6.8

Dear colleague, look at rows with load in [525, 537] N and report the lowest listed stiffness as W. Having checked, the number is 6.25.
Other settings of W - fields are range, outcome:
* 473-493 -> 6.37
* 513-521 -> 6.47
